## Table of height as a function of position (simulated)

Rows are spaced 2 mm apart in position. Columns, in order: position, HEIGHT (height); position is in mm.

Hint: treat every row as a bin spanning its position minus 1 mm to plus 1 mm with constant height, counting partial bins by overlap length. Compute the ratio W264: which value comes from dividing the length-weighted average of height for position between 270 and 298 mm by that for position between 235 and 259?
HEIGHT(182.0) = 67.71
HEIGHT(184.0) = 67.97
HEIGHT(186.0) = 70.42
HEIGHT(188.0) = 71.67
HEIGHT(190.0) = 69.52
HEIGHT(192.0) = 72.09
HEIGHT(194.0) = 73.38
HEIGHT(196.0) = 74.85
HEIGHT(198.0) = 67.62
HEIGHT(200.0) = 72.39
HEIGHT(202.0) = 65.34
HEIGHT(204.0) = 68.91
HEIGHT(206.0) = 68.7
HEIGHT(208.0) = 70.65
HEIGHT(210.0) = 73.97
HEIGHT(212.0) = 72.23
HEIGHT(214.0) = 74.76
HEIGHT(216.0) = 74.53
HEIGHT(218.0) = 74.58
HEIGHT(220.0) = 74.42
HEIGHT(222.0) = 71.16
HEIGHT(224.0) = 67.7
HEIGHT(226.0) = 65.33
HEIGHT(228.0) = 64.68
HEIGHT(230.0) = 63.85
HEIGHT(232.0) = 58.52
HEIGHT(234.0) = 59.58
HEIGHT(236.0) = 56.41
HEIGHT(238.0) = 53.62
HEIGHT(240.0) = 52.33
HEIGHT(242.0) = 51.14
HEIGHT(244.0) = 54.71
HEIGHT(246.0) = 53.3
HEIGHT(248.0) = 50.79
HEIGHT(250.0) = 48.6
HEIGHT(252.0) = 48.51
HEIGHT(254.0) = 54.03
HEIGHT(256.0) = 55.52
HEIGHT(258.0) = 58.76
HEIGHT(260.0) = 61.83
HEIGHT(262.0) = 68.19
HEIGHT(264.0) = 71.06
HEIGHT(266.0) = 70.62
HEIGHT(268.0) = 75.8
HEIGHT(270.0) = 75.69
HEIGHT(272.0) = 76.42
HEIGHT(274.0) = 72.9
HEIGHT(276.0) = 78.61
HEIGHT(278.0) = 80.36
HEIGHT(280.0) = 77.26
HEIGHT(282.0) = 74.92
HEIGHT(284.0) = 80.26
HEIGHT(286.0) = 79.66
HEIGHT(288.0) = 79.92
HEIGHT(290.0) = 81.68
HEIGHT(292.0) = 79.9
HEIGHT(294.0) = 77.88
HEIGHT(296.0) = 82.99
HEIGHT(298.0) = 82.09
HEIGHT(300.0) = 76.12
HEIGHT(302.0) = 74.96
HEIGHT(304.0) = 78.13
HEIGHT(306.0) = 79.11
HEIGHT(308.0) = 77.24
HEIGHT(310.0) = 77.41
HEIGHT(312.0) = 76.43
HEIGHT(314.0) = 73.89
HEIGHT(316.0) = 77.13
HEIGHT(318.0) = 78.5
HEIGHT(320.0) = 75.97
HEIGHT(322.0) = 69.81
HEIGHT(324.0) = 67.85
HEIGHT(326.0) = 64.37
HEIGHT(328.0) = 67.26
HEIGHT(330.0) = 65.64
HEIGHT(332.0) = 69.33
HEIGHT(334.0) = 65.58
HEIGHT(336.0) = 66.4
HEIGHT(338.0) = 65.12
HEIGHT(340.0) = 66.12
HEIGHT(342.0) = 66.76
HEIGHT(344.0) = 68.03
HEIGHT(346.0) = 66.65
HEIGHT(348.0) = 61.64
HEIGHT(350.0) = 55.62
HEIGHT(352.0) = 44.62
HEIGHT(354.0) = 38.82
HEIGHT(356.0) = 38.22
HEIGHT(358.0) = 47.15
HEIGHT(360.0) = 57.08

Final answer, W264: 1.5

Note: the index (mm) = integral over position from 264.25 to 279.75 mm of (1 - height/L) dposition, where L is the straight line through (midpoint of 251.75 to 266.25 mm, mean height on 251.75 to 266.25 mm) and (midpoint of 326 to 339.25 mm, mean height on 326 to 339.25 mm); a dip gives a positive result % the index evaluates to -3.4 mm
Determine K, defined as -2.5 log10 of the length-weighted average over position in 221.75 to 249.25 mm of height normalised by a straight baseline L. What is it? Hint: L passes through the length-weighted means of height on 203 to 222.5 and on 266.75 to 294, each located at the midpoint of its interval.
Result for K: 0.26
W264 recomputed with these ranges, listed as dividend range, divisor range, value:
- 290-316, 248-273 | 1.24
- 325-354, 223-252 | 1.11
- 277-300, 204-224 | 1.10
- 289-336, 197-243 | 1.13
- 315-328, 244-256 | 1.39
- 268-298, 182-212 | 1.11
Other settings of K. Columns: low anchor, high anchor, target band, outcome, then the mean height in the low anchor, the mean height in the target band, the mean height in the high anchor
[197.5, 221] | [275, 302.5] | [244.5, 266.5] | 0.30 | 71.6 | 57.9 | 79.1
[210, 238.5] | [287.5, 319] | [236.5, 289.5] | 0.11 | 67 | 65.6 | 78.3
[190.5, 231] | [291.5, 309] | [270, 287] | -0.01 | 70.5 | 77.4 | 78.7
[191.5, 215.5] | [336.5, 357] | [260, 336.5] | -0.20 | 71.3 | 74.8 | 57.4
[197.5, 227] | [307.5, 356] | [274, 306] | -0.16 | 70.9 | 78.8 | 66.2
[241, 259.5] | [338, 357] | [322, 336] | -0.19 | 53.1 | 66.9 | 56.7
